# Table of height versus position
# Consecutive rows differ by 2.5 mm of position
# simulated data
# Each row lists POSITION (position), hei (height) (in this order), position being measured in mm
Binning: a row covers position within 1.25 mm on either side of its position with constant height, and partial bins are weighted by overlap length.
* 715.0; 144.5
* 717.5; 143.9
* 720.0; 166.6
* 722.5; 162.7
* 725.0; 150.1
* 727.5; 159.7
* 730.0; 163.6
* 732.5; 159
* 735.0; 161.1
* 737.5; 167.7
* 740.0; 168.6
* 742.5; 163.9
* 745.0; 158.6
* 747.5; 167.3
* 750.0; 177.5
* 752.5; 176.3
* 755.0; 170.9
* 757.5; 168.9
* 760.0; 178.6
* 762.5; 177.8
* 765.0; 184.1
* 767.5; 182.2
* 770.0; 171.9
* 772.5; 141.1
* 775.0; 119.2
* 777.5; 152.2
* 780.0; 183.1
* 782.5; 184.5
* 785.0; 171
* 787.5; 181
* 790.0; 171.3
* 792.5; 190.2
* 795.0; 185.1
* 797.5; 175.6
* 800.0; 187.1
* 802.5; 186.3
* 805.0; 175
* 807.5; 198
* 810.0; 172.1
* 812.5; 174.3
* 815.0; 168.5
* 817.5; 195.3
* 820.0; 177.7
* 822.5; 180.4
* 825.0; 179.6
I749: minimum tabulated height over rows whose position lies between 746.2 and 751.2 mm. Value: 167.3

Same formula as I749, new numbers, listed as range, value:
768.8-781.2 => 119.2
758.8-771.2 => 171.9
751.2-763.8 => 168.9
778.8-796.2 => 171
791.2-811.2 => 172.1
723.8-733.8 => 150.1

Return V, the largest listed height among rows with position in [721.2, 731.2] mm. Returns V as 163.6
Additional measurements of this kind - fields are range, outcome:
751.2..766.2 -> 184.1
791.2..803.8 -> 190.2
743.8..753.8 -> 177.5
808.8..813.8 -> 174.3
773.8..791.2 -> 184.5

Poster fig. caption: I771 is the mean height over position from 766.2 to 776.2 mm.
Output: 154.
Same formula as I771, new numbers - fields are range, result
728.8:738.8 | 163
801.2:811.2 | 183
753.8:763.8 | 174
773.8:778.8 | 136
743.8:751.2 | 168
